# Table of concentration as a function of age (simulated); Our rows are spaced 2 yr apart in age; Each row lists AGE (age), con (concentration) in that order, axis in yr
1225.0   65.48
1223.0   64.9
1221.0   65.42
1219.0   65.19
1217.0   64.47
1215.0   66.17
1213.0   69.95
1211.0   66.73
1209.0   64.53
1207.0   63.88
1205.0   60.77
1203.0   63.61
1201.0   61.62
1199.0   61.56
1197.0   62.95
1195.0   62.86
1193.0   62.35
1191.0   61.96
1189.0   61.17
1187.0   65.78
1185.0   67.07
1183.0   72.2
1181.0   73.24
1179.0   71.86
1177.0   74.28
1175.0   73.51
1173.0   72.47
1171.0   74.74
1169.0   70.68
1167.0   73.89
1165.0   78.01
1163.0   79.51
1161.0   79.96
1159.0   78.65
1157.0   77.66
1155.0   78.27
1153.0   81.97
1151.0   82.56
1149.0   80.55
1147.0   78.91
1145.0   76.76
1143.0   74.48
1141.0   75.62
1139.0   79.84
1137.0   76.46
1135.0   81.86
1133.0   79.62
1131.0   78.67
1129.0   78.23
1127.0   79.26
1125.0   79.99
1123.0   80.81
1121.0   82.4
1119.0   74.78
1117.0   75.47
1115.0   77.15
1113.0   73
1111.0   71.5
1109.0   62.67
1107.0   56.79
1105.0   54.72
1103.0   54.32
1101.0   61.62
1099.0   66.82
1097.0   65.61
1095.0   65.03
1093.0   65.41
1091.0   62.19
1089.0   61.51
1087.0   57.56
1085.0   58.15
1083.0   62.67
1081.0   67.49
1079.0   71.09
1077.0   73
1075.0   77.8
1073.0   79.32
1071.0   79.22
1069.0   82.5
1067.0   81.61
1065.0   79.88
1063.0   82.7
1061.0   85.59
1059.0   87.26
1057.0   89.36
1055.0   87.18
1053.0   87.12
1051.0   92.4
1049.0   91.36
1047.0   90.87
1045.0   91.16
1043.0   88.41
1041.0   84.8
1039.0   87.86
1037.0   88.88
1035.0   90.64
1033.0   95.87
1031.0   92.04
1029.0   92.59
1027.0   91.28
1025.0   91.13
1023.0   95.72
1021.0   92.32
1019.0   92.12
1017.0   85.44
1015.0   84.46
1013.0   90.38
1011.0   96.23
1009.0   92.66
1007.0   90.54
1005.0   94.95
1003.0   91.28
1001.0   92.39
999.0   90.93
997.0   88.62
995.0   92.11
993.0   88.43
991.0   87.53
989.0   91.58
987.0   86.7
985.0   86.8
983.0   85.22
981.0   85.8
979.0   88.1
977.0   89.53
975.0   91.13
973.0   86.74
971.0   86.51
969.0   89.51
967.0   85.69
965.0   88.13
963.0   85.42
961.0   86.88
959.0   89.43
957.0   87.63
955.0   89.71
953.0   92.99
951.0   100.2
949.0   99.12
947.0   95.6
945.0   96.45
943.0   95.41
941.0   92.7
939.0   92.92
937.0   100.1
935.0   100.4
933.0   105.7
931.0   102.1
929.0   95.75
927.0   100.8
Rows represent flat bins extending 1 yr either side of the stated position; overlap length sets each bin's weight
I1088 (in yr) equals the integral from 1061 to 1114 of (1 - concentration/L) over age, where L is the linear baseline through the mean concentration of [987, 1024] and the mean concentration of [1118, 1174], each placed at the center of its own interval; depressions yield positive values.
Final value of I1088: 9.49 yr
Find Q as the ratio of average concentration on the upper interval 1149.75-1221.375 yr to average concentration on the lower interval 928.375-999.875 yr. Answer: 0.76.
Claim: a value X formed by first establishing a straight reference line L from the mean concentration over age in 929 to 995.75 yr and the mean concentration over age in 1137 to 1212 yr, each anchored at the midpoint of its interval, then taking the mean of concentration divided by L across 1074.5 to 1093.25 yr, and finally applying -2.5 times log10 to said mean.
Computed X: 0.22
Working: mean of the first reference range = 91.6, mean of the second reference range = 71.6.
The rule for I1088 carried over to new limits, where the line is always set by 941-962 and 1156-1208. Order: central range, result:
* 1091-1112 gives 4.15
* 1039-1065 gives -1.55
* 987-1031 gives -1.85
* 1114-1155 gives -2.43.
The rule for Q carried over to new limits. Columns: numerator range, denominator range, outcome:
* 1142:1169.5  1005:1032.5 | 0.85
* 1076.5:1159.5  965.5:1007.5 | 0.81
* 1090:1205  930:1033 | 0.78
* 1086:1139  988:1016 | 0.77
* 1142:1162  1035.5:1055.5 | 0.89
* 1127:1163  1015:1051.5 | 0.87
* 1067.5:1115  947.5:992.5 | 0.75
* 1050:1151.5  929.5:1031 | 0.81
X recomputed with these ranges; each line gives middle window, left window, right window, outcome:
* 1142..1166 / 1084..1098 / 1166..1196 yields -0.18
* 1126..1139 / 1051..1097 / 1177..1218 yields -0.13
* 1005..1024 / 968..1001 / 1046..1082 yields -0.06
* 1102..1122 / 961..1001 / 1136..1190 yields 0.16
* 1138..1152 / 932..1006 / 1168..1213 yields -0.09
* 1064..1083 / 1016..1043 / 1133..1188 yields 0.13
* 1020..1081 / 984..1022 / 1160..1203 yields -0.02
